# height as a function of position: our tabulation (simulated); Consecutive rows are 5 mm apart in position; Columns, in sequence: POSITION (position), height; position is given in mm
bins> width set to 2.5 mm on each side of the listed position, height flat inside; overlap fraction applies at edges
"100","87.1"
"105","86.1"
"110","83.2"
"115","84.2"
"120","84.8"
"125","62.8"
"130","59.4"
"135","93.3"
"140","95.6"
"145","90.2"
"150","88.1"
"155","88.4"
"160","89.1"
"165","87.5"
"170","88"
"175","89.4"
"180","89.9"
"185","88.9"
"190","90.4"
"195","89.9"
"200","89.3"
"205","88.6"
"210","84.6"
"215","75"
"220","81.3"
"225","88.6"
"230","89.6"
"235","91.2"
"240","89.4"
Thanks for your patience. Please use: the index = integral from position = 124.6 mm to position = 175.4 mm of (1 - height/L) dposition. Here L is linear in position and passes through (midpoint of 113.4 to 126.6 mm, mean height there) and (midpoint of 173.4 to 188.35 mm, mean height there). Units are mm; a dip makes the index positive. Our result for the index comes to -1.1 mm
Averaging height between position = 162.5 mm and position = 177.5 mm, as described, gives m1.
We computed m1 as 88.3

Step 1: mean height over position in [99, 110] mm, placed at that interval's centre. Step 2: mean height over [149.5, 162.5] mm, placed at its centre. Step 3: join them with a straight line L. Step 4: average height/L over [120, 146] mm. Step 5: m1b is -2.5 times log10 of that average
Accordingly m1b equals 0.09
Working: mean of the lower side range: 85.8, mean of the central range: 80.1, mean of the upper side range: 88.6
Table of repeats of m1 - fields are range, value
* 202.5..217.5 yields 82.7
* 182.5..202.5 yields 89.6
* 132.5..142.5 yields 94.5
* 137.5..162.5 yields 90.3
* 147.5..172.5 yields 88.2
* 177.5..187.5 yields 89.4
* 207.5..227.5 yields 82.4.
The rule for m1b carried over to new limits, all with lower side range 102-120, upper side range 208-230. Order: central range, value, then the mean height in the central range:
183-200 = -0.077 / 89.7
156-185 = -0.063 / 88.8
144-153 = -0.061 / 88.9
